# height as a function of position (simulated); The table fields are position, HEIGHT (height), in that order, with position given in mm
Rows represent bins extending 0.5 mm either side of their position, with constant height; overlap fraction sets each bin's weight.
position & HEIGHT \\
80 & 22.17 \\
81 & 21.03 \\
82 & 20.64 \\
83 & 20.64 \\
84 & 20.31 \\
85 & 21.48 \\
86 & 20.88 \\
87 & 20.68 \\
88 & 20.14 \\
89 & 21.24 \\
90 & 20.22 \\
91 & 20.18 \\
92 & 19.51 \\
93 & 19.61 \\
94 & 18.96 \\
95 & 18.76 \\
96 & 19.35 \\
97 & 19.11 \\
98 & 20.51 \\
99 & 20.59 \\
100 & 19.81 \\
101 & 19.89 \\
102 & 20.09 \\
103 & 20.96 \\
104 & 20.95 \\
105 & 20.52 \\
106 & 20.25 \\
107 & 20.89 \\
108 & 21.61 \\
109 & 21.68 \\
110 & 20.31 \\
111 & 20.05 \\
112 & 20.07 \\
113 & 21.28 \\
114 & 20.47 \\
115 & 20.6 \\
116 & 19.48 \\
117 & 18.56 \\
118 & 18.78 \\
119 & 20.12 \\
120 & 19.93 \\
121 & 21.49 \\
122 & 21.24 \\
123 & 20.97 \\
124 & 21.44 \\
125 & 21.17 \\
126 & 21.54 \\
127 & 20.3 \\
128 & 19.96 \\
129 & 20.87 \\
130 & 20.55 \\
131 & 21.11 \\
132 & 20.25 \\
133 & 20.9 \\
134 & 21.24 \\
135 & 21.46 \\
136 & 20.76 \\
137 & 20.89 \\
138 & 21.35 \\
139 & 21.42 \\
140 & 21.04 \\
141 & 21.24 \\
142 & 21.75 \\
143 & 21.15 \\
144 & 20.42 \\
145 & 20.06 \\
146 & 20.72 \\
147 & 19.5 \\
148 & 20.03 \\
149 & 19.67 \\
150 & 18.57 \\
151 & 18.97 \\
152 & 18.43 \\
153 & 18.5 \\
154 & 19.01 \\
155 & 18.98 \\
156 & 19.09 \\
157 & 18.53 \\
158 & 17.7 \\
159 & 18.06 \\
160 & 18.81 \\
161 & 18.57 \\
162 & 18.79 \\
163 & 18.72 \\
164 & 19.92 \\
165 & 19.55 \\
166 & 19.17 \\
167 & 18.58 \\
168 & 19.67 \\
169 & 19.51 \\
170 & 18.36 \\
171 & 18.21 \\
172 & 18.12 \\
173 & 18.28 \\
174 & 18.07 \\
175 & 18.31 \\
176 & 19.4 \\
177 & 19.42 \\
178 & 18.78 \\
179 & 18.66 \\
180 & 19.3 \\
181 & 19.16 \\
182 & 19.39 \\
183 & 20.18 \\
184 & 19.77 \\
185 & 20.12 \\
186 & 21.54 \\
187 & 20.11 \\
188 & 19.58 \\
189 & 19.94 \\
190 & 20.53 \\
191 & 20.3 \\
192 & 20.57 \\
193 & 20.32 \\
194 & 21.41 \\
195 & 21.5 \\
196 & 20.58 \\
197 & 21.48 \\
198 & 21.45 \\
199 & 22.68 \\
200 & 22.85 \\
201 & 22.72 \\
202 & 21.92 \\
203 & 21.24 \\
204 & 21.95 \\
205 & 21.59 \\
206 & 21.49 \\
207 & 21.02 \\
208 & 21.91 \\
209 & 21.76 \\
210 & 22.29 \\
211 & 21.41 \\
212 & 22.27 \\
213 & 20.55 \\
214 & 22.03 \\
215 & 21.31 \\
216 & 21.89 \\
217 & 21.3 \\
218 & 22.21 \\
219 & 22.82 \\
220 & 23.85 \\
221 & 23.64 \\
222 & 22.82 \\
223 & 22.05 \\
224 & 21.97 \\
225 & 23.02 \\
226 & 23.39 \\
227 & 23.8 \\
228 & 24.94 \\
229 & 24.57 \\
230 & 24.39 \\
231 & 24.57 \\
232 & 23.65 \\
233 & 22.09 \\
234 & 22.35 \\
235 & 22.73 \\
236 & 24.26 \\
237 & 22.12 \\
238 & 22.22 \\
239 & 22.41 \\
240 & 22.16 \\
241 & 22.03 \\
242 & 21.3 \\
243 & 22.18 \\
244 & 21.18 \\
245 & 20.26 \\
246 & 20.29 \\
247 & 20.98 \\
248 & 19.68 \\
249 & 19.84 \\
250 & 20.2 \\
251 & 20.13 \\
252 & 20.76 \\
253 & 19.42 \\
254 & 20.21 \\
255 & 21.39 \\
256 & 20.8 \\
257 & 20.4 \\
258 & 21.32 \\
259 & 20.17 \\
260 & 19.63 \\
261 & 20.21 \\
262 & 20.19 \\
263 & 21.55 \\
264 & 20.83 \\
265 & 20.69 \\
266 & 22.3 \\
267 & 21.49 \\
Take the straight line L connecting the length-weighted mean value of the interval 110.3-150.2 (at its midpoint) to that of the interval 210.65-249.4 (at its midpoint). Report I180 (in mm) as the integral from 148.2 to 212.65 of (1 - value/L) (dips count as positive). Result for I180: 4.56 mm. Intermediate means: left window 20.6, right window 22.3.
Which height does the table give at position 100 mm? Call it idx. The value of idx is 19.81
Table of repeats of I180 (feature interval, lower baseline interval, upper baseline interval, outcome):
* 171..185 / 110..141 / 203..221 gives 1.6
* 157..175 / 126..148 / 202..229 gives 2.2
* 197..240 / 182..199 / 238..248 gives -3.0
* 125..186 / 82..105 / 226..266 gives 3.2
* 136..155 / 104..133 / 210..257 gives 0.7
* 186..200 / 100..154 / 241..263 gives -0.3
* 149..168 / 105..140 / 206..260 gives 2.0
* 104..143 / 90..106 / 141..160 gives -2.1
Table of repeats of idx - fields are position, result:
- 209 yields 21.76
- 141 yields 21.24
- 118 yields 18.78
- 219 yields 22.82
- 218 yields 22.21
